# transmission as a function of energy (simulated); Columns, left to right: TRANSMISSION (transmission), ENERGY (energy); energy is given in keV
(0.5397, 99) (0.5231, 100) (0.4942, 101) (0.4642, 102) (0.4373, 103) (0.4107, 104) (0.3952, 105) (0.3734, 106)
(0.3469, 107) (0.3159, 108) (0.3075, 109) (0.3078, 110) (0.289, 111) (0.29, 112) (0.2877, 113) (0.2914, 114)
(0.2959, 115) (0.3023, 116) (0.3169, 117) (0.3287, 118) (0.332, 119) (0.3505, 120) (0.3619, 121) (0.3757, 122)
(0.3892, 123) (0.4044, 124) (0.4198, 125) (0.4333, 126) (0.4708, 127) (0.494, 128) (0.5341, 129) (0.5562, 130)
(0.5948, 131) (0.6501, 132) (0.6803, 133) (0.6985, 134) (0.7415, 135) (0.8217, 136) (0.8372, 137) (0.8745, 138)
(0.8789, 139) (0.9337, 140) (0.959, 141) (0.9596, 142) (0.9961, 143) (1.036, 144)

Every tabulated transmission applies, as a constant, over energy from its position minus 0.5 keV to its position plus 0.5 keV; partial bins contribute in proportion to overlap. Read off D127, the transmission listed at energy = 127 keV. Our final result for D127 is 0.4708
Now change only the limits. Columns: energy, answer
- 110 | 0.3078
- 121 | 0.3619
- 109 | 0.3075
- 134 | 0.6985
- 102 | 0.4642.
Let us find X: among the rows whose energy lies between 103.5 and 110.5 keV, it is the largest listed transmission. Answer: 0.4107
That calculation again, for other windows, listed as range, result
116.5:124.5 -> 0.4044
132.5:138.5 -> 0.8745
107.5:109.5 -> 0.3159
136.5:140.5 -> 0.9337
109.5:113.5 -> 0.3078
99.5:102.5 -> 0.5231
